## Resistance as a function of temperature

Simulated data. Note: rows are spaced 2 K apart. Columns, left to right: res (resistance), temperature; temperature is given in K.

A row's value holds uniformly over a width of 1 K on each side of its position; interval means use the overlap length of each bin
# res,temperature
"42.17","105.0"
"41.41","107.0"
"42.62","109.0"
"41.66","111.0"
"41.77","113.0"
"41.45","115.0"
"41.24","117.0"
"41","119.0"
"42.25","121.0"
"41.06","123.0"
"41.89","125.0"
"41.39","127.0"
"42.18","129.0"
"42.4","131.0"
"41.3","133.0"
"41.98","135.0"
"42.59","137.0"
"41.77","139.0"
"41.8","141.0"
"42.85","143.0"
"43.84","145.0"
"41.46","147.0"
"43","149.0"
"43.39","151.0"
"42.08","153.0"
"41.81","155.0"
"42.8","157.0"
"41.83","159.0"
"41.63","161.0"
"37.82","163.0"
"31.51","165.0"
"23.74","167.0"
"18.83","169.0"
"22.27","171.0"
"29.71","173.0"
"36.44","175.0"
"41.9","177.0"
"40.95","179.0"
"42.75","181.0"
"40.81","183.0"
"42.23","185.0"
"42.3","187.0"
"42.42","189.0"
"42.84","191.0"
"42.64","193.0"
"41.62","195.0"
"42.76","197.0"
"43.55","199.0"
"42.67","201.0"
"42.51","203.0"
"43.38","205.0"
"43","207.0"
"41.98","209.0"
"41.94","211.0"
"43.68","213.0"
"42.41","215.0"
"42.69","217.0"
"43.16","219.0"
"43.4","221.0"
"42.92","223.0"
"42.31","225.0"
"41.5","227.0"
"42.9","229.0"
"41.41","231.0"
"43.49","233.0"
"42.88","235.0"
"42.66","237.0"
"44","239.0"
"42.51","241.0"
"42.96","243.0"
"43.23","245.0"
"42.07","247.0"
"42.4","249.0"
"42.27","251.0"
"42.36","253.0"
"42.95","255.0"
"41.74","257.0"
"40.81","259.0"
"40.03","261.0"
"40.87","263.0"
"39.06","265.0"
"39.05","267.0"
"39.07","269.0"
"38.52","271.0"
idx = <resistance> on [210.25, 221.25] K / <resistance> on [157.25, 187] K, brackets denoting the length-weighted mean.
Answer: 1.2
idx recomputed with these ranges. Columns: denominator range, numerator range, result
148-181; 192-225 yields 1.17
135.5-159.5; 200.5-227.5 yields 1.01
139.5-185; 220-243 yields 1.12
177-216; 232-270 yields 0.99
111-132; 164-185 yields 0.80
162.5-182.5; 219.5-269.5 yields 1.29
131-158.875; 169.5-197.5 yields 0.92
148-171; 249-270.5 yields 1.12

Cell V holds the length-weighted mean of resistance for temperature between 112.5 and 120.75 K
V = 41.4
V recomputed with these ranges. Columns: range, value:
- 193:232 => 42.6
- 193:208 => 42.8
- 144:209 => 39.4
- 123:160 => 42.2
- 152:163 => 41.6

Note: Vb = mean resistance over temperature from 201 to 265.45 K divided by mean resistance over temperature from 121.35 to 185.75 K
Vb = 1.08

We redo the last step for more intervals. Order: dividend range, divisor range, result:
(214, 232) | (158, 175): 1.36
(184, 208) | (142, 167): 1.05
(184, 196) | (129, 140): 1.01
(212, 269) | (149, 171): 1.16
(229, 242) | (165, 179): 1.43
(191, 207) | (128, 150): 1.01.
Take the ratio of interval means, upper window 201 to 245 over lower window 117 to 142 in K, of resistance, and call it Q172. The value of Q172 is 1.02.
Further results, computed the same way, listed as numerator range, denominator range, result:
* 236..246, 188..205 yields 1.01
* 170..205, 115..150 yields 0.96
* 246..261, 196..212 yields 0.98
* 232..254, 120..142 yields 1.02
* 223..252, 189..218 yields 1.00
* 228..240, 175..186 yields 1.04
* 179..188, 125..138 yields 1.00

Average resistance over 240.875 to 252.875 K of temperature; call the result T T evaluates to 42.6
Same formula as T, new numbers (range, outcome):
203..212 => 42.6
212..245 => 42.8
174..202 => 41.8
